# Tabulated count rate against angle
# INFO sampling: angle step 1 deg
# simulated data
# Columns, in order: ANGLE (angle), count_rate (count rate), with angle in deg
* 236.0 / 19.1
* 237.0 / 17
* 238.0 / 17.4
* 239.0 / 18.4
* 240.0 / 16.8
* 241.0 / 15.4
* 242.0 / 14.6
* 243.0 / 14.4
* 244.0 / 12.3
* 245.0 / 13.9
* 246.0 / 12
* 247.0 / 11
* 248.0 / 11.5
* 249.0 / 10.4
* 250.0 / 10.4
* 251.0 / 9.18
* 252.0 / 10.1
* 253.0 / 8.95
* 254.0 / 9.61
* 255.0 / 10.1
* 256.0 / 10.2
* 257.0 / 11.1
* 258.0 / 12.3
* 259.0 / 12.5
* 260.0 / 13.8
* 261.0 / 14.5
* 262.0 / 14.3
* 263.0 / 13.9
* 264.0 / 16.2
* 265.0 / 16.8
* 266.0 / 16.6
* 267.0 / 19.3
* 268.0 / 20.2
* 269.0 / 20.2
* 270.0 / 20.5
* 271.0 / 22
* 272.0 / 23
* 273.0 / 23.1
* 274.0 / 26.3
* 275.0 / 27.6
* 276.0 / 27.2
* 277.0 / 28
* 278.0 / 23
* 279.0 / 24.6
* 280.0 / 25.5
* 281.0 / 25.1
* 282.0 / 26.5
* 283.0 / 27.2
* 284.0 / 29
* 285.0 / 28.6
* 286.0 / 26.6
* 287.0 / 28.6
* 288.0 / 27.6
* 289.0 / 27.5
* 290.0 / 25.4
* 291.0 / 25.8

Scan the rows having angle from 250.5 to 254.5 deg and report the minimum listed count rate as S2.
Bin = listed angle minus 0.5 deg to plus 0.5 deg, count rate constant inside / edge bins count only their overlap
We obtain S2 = 8.95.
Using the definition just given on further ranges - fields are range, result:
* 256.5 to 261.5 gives 11.1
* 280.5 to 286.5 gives 25.1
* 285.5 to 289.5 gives 26.6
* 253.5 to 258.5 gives 9.61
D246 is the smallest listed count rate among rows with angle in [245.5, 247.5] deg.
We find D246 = 11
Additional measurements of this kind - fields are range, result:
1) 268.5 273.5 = 20.2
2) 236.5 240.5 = 16.8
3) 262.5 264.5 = 13.9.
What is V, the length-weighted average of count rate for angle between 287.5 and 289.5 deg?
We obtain 27.6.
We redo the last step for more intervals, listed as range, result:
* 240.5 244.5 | 14.2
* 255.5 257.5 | 10.6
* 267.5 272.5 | 21.2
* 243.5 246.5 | 12.7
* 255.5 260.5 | 12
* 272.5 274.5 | 24.7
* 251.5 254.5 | 9.55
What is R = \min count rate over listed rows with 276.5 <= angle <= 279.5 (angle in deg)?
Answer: 23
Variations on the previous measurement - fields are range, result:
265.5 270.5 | 16.6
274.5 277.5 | 27.2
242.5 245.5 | 12.3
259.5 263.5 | 13.8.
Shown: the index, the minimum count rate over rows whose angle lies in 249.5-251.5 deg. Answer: 9.18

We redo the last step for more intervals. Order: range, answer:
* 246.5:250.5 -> 10.4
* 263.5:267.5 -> 16.2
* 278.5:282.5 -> 24.6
